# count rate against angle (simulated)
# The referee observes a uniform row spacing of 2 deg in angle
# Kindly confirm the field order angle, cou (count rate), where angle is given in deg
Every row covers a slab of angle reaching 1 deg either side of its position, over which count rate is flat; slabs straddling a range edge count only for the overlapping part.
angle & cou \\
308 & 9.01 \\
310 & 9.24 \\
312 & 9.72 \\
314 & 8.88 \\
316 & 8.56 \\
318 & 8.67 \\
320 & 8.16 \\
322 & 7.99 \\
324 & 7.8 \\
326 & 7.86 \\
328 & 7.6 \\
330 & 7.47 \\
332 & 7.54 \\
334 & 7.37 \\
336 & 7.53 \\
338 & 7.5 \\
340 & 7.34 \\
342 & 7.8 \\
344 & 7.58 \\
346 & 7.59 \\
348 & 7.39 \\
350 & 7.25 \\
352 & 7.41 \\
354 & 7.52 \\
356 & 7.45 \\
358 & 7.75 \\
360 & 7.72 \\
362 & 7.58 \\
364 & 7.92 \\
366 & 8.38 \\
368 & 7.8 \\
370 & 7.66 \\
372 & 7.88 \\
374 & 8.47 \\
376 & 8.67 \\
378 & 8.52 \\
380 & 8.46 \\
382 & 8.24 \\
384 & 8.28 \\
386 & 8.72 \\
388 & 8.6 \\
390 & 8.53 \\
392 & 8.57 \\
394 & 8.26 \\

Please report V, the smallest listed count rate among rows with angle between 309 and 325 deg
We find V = 7.8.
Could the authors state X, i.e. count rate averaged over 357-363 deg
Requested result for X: 7.68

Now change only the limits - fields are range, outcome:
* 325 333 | 7.62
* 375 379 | 8.59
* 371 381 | 8.4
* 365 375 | 8.04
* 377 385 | 8.38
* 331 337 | 7.48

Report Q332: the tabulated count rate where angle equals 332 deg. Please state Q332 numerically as 7.54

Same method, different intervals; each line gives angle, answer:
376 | 8.67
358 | 7.75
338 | 7.5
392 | 8.57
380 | 8.46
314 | 8.88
